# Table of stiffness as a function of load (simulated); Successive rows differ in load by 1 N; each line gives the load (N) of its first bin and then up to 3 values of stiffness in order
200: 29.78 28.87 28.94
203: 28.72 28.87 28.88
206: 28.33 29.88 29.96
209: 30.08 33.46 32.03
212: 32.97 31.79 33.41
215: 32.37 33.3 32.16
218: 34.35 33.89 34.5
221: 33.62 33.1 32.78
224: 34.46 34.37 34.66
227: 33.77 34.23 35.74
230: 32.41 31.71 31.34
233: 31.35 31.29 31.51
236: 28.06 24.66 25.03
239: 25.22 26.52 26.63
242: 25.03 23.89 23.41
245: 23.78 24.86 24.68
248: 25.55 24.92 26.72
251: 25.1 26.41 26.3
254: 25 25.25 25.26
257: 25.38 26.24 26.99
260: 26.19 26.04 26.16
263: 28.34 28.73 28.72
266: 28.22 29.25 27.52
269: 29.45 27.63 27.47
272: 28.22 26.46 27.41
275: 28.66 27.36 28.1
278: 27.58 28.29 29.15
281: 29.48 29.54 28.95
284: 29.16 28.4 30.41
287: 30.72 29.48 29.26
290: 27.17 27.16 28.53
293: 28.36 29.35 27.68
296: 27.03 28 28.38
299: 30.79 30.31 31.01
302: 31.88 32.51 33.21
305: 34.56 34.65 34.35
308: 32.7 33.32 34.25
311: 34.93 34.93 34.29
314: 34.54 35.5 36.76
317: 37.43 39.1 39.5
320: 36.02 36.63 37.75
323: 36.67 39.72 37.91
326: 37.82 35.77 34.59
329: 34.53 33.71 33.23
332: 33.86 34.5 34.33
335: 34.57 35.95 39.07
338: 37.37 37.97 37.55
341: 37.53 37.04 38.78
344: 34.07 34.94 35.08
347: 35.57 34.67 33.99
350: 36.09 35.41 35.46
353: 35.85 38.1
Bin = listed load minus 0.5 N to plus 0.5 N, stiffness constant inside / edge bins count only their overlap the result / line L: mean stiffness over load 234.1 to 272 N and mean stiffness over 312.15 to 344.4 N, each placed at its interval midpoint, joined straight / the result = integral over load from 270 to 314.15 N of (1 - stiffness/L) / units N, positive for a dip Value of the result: 2.11 N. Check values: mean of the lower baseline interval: 26.5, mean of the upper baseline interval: 36.4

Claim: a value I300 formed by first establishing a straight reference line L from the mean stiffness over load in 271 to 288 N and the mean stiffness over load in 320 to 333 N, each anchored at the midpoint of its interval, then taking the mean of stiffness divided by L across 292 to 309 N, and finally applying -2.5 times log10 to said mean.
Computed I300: 0.035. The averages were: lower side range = 28.6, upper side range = 36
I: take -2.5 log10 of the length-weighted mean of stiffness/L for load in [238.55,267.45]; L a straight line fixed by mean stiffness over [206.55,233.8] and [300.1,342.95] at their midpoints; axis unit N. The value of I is 0.28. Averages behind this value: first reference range 32.9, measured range 26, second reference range 35.5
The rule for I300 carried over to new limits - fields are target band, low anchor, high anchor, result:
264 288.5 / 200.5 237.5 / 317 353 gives 0.188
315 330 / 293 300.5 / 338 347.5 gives -0.121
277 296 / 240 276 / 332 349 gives 0.038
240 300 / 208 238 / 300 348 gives 0.230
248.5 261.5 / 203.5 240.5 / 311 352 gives 0.263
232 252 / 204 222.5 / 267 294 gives 0.160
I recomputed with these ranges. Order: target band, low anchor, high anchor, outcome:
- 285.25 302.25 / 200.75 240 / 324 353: 0.17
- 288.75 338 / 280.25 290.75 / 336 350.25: -0.03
